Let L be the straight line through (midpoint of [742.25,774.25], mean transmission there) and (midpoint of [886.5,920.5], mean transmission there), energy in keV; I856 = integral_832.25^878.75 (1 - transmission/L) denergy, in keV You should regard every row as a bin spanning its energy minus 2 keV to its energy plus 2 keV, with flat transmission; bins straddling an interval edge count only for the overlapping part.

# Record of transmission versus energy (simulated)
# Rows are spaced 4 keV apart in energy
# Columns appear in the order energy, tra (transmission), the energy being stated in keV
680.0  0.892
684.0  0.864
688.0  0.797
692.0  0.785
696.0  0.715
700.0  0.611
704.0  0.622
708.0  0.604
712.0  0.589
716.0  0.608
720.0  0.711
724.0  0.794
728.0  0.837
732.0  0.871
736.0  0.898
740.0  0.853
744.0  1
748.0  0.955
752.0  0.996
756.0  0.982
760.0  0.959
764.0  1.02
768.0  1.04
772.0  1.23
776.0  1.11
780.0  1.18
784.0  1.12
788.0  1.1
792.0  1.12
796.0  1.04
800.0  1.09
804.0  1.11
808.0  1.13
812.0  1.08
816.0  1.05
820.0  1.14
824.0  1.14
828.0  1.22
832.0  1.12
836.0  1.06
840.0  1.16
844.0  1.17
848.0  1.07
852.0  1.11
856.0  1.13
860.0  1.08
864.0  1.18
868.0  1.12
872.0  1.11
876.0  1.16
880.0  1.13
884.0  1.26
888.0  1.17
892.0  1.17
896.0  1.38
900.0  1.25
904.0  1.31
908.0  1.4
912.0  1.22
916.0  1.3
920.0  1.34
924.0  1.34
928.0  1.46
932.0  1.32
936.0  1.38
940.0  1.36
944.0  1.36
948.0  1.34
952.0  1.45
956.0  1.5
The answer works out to 2.8 keV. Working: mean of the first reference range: 1.02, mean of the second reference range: 1.28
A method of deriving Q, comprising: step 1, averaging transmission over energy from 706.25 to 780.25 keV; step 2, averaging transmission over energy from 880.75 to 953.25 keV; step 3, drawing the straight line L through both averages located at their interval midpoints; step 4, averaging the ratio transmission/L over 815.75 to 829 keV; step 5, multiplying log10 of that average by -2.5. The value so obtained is -0.050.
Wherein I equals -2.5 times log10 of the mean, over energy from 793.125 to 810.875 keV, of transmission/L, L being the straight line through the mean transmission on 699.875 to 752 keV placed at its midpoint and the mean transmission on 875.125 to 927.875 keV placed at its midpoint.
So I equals -0.10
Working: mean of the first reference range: 0.78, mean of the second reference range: 1.27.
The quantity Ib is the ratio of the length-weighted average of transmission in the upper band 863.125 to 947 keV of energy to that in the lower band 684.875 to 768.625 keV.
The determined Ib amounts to 1.6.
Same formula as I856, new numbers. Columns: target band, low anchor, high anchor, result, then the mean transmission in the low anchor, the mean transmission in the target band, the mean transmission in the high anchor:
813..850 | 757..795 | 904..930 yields 2.1 keV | 1.09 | 1.12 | 1.34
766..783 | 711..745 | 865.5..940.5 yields -4.0 keV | 0.796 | 1.14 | 1.27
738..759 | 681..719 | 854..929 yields -3.2 keV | 0.694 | 0.957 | 1.23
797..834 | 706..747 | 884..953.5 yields -3.1 keV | 0.781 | 1.12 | 1.32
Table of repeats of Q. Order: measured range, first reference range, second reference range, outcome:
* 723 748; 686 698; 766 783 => 0.09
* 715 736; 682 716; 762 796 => 0.07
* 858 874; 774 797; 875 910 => 0.09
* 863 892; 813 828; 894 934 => 0.08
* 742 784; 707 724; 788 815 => -0.17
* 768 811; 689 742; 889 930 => -0.18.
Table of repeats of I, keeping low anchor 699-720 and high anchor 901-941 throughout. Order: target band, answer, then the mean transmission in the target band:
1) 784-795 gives -0.236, 1.11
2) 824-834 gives -0.139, 1.16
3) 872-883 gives 0.039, 1.15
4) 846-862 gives 0.013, 1.1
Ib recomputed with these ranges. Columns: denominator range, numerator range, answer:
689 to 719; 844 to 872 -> 1.71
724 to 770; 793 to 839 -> 1.18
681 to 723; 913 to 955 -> 1.96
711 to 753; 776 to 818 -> 1.33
